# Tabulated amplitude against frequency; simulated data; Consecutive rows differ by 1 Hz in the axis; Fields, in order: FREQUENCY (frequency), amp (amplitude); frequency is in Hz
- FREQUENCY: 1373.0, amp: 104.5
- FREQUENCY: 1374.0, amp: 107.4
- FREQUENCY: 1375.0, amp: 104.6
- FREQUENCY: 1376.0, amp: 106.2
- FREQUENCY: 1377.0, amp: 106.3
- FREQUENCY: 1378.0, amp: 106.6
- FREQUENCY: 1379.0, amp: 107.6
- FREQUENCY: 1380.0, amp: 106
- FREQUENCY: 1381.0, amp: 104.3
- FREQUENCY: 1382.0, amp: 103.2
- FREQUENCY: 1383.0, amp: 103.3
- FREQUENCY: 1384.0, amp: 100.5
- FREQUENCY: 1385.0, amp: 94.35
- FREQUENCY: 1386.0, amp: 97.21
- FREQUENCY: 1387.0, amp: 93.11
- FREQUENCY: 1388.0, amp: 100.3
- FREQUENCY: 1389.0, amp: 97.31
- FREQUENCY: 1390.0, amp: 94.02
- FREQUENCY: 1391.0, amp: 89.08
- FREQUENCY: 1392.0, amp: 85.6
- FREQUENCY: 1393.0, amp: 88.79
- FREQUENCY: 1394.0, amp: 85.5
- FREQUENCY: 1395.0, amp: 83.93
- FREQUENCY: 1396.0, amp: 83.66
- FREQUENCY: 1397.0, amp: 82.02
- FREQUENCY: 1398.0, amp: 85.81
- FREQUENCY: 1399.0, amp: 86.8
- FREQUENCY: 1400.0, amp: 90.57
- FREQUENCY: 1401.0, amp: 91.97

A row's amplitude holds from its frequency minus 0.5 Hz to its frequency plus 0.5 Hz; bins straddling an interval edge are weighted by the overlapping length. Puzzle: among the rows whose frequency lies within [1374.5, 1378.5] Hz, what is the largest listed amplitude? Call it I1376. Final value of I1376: 106.6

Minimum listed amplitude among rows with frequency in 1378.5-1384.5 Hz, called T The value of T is 100.5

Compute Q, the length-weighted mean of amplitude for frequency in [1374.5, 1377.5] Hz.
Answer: 106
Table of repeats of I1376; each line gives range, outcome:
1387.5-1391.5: 100.3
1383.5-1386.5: 100.5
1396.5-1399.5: 86.8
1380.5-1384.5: 104.3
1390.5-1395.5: 89.08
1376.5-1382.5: 107.6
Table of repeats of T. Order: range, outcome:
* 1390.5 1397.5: 82.02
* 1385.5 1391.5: 89.08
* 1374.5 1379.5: 104.6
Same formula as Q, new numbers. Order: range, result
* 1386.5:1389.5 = 96.9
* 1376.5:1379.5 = 107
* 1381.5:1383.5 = 103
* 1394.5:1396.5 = 83.8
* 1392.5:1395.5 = 86.1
